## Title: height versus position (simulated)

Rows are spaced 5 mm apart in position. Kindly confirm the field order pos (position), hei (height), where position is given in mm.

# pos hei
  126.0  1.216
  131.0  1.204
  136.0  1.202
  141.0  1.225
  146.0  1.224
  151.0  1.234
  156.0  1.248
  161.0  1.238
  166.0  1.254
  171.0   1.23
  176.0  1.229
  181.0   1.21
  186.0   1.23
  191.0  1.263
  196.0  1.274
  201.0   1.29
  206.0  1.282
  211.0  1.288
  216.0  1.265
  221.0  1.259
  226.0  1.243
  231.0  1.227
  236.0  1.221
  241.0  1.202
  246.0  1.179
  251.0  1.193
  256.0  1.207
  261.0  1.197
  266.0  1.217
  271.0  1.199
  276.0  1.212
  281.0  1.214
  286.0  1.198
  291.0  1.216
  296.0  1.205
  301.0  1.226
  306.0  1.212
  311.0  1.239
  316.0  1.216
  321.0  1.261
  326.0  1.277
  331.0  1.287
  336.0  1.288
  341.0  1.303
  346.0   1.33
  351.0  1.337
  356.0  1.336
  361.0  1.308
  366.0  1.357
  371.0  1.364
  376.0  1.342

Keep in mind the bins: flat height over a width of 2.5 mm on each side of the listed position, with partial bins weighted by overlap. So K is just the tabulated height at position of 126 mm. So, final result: 1.216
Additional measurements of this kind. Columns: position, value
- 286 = 1.198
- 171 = 1.23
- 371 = 1.364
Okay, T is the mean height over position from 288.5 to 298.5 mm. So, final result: 1.21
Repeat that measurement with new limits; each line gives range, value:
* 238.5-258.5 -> 1.2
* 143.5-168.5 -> 1.24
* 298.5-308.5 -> 1.22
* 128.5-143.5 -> 1.21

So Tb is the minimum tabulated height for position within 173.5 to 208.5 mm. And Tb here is 1.21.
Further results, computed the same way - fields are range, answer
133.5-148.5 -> 1.202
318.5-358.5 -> 1.261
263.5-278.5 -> 1.199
